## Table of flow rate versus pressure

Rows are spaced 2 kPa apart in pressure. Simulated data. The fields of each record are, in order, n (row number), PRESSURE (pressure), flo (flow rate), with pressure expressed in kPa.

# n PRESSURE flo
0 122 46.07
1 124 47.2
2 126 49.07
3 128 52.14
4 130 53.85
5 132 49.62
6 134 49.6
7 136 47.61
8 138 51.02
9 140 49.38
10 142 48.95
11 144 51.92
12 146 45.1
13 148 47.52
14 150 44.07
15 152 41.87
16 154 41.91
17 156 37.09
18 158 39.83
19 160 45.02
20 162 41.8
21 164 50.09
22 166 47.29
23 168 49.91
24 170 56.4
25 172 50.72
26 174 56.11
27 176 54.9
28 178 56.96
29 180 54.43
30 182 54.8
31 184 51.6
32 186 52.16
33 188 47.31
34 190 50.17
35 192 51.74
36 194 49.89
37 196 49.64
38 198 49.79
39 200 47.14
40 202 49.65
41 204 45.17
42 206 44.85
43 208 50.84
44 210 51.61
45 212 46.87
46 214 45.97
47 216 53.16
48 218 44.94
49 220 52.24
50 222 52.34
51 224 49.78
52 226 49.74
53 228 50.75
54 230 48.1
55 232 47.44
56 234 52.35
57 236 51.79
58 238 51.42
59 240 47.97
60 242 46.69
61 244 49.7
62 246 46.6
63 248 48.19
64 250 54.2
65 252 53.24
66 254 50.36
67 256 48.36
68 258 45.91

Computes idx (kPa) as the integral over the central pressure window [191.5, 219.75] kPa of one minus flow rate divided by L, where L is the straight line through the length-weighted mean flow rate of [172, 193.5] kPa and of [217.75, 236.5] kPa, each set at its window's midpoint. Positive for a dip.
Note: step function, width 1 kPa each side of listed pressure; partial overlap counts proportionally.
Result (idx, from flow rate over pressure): 1.5 kPa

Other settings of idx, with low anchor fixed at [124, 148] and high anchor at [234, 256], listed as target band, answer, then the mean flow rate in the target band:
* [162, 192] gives -1.3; 52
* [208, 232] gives 0.2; 49.6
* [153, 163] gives 1.7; 41.1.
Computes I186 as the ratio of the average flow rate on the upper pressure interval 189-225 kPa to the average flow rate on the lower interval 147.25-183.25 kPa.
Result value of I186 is 1.02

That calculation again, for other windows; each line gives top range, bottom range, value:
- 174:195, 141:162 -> 1.19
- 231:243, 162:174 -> 0.98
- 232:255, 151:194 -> 1.02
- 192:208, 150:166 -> 1.13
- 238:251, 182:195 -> 0.97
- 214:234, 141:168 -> 1.11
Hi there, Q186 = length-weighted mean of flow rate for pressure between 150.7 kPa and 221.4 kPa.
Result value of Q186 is 49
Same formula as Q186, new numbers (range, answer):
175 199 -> 51.9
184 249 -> 49.3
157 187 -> 50.8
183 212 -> 49.3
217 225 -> 49.8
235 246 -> 49.2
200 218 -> 48.2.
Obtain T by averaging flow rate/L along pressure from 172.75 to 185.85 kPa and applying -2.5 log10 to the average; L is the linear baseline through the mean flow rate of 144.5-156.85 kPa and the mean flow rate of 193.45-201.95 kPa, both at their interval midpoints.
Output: -0.16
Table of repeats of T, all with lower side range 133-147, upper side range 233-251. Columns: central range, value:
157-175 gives 0.02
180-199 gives -0.03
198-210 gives 0.03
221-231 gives -0.01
